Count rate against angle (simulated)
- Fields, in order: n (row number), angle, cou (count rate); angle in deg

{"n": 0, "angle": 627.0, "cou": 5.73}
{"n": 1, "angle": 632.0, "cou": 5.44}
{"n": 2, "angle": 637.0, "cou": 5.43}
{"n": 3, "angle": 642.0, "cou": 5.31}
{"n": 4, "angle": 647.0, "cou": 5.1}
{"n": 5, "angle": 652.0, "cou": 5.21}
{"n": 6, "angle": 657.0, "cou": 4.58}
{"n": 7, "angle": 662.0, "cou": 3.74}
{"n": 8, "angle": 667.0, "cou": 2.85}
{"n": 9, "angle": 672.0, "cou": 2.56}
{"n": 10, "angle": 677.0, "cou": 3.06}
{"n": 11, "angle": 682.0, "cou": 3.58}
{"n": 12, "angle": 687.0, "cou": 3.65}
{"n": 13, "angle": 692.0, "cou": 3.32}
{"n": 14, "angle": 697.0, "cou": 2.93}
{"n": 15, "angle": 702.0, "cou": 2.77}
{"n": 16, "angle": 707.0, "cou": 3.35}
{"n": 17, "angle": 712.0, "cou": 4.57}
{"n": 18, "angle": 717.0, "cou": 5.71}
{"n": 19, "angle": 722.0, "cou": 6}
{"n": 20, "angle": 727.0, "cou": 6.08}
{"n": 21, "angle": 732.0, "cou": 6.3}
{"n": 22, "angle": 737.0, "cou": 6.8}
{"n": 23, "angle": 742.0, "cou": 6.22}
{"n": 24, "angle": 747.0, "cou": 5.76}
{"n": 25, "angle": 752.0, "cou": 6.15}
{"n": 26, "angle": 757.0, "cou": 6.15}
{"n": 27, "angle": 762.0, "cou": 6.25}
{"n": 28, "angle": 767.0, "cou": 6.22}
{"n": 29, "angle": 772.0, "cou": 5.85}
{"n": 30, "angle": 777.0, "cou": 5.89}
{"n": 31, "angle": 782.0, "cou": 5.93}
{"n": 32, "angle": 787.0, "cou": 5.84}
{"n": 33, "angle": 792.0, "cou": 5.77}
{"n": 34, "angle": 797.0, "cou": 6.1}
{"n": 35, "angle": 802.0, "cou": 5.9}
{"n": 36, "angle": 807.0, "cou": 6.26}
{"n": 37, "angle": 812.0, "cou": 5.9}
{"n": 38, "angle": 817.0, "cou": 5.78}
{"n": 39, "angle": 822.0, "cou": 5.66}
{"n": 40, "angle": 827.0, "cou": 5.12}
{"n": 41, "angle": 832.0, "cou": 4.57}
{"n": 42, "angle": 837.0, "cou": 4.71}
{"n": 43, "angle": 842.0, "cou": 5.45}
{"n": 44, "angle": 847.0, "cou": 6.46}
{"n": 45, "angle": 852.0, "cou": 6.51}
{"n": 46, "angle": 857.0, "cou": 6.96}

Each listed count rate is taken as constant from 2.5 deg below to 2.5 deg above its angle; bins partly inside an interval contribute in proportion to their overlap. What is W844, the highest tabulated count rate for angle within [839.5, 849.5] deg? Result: 6.46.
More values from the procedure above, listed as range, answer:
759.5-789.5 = 6.25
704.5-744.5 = 6.8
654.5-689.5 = 4.58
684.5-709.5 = 3.65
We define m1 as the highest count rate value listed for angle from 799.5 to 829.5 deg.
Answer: 6.26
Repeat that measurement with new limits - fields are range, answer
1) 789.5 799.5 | 6.1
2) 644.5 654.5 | 5.21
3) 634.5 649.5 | 5.43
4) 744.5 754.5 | 6.15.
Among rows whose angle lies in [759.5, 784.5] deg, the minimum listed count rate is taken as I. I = 5.85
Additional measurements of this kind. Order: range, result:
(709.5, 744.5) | 4.57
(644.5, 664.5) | 3.74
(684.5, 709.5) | 2.77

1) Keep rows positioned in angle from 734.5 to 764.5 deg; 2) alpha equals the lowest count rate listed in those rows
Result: 5.76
